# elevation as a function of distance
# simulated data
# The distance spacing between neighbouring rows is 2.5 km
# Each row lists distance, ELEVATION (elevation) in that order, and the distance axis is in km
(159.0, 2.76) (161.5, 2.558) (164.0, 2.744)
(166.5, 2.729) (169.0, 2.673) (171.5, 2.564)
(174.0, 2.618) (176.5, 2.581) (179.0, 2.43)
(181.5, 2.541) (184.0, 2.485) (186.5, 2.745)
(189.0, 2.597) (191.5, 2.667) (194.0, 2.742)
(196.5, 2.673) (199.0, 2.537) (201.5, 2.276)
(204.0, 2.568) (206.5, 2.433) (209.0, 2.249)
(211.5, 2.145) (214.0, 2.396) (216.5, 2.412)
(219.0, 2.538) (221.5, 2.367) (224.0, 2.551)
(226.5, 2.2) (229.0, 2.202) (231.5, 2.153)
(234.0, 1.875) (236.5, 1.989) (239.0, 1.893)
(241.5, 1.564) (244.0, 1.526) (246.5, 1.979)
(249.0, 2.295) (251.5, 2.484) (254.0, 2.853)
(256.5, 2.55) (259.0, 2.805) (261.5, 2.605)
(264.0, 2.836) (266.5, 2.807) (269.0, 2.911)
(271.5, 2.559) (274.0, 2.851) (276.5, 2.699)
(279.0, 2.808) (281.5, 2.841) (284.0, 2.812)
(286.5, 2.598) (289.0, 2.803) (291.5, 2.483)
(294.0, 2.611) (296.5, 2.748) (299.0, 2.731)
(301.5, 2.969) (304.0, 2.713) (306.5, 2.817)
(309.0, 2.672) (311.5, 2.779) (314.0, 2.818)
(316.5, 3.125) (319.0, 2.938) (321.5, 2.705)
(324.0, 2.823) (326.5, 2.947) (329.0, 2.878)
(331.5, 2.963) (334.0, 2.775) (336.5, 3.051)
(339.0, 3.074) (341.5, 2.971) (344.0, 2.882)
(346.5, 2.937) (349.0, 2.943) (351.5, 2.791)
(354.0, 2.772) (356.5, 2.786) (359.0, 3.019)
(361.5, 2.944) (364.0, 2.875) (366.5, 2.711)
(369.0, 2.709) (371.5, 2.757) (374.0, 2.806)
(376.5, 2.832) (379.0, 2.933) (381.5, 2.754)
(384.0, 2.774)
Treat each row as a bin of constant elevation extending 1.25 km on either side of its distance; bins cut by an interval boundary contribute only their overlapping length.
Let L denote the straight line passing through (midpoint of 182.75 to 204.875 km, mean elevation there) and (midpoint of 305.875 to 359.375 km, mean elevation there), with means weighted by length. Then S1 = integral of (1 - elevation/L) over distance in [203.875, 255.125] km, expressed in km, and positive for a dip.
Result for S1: 8.6 km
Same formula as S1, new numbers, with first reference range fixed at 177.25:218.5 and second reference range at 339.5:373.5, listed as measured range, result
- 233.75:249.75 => 4.5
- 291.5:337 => -1.0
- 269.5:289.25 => -0.5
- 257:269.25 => -0.6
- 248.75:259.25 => 0.1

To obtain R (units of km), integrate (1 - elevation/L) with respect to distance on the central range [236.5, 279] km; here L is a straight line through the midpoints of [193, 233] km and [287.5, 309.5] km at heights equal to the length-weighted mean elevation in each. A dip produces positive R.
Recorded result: 2.1 km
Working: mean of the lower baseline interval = 2.4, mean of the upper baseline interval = 2.73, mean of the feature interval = 2.45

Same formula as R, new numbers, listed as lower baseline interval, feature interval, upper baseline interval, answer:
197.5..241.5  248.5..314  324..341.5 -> -2.3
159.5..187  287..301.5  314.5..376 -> 0.5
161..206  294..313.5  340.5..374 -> 0.0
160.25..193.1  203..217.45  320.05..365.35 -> 1.7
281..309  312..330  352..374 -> -0.8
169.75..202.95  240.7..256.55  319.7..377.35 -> 3.1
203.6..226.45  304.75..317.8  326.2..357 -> -0.3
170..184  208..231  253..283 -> 2.7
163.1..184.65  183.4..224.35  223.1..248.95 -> -3.3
